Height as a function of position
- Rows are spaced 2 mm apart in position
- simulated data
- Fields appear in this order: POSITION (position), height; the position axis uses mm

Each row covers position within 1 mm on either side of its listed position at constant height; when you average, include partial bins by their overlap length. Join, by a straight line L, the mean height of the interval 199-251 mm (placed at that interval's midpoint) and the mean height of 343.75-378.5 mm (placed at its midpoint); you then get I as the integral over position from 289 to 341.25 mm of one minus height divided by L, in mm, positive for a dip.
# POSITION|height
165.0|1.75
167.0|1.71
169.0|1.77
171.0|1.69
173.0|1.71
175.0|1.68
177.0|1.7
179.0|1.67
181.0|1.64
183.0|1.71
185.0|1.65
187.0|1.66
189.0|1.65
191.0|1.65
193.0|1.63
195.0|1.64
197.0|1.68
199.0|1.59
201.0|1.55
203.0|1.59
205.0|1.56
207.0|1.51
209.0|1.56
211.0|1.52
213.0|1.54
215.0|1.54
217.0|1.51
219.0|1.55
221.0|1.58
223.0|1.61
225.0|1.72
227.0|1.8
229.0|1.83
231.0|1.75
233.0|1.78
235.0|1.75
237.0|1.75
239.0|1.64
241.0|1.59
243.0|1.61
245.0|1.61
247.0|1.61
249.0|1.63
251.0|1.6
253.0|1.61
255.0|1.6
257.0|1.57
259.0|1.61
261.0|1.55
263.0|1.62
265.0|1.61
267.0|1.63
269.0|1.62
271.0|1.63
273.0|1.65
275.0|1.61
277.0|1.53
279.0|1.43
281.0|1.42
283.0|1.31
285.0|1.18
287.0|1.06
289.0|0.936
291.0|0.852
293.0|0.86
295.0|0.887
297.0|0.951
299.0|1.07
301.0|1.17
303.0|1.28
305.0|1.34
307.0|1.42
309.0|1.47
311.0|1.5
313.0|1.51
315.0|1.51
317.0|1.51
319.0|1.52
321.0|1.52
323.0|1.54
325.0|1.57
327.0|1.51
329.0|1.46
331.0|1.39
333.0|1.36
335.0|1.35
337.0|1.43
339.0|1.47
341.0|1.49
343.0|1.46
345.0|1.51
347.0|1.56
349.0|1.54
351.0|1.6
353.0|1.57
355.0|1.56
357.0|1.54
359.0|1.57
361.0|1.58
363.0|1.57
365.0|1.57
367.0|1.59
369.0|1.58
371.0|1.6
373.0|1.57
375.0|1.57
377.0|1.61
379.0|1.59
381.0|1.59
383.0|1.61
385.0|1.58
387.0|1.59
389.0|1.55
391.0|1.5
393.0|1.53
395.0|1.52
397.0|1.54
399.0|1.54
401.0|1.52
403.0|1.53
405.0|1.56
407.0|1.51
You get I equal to 8.36 mm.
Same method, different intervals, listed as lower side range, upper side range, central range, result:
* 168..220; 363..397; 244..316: 8.9 mm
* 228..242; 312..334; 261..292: 4.0 mm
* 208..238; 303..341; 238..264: -0.1 mm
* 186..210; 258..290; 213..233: -1.2 mm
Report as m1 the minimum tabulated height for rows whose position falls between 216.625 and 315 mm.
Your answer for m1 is 0.852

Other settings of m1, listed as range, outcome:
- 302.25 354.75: 1.28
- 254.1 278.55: 1.53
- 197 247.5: 1.51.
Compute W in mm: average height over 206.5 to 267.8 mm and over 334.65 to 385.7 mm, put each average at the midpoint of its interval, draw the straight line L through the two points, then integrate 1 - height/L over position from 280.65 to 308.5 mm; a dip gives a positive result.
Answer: 8.2 mm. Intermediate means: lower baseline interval 1.63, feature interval 1.12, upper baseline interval 1.55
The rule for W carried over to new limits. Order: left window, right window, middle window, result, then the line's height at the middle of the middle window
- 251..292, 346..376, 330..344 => 1.1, 1.54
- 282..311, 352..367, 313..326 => -2.3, 1.3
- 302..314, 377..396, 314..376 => -1.4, 1.49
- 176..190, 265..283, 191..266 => -0.5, 1.61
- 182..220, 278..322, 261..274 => -2.4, 1.37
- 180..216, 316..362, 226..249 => -1.8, 1.58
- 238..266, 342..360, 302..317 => 1.3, 1.57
